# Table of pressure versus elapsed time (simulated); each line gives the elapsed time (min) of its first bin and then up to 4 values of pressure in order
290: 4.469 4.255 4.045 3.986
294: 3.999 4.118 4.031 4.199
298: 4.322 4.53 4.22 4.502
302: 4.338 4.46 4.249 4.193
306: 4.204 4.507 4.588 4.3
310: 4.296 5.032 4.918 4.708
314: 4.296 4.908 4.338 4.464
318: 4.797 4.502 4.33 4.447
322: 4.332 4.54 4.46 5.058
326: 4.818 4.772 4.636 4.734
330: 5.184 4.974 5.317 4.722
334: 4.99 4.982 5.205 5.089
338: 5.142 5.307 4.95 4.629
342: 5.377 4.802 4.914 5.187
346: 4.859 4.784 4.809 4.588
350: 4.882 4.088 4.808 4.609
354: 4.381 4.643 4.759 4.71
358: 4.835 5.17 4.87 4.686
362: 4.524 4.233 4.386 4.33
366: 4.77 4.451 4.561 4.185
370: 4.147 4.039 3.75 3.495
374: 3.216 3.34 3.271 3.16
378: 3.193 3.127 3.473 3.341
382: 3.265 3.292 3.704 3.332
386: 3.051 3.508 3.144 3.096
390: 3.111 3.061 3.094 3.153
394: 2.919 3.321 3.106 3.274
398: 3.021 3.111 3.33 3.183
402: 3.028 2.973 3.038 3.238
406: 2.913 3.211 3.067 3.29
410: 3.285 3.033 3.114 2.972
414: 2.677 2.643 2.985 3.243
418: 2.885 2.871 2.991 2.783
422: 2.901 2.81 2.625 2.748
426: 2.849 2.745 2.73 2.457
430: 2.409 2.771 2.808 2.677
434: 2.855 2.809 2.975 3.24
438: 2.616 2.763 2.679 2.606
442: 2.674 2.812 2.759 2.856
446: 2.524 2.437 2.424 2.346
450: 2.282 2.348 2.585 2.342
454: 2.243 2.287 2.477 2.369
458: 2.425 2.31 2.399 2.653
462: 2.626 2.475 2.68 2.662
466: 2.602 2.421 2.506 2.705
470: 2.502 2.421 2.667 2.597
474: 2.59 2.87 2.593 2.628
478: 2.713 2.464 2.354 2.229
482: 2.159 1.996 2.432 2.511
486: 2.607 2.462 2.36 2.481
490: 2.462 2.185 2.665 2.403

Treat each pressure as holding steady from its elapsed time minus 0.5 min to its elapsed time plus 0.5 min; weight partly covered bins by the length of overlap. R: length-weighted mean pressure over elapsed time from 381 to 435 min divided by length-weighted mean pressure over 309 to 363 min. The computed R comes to 0.63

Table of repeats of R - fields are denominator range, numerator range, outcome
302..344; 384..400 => 0.67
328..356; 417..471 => 0.54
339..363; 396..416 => 0.64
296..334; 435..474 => 0.56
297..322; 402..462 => 0.61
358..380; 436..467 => 0.63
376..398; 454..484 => 0.77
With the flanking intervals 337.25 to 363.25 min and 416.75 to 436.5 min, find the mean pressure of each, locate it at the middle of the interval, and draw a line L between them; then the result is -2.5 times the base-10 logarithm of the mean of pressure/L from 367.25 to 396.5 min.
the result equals 0.17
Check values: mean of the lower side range 4.8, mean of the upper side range 2.79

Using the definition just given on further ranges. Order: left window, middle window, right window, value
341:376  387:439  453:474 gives 0.16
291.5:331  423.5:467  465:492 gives 0.11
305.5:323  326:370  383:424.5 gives -0.20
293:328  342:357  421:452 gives -0.21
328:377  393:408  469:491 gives 0.22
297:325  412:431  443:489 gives 0.10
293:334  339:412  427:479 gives -0.05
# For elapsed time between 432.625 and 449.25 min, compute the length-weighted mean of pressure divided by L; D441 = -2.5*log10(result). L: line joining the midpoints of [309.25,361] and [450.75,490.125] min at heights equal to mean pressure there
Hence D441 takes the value 0.10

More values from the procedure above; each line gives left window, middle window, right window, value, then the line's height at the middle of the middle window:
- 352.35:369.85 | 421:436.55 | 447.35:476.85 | 0.160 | 3.19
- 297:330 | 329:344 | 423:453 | -0.200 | 4.19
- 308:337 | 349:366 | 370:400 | -0.180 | 3.92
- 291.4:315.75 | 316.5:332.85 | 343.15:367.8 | -0.050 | 4.5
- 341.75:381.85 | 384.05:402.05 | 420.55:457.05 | 0.144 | 3.63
